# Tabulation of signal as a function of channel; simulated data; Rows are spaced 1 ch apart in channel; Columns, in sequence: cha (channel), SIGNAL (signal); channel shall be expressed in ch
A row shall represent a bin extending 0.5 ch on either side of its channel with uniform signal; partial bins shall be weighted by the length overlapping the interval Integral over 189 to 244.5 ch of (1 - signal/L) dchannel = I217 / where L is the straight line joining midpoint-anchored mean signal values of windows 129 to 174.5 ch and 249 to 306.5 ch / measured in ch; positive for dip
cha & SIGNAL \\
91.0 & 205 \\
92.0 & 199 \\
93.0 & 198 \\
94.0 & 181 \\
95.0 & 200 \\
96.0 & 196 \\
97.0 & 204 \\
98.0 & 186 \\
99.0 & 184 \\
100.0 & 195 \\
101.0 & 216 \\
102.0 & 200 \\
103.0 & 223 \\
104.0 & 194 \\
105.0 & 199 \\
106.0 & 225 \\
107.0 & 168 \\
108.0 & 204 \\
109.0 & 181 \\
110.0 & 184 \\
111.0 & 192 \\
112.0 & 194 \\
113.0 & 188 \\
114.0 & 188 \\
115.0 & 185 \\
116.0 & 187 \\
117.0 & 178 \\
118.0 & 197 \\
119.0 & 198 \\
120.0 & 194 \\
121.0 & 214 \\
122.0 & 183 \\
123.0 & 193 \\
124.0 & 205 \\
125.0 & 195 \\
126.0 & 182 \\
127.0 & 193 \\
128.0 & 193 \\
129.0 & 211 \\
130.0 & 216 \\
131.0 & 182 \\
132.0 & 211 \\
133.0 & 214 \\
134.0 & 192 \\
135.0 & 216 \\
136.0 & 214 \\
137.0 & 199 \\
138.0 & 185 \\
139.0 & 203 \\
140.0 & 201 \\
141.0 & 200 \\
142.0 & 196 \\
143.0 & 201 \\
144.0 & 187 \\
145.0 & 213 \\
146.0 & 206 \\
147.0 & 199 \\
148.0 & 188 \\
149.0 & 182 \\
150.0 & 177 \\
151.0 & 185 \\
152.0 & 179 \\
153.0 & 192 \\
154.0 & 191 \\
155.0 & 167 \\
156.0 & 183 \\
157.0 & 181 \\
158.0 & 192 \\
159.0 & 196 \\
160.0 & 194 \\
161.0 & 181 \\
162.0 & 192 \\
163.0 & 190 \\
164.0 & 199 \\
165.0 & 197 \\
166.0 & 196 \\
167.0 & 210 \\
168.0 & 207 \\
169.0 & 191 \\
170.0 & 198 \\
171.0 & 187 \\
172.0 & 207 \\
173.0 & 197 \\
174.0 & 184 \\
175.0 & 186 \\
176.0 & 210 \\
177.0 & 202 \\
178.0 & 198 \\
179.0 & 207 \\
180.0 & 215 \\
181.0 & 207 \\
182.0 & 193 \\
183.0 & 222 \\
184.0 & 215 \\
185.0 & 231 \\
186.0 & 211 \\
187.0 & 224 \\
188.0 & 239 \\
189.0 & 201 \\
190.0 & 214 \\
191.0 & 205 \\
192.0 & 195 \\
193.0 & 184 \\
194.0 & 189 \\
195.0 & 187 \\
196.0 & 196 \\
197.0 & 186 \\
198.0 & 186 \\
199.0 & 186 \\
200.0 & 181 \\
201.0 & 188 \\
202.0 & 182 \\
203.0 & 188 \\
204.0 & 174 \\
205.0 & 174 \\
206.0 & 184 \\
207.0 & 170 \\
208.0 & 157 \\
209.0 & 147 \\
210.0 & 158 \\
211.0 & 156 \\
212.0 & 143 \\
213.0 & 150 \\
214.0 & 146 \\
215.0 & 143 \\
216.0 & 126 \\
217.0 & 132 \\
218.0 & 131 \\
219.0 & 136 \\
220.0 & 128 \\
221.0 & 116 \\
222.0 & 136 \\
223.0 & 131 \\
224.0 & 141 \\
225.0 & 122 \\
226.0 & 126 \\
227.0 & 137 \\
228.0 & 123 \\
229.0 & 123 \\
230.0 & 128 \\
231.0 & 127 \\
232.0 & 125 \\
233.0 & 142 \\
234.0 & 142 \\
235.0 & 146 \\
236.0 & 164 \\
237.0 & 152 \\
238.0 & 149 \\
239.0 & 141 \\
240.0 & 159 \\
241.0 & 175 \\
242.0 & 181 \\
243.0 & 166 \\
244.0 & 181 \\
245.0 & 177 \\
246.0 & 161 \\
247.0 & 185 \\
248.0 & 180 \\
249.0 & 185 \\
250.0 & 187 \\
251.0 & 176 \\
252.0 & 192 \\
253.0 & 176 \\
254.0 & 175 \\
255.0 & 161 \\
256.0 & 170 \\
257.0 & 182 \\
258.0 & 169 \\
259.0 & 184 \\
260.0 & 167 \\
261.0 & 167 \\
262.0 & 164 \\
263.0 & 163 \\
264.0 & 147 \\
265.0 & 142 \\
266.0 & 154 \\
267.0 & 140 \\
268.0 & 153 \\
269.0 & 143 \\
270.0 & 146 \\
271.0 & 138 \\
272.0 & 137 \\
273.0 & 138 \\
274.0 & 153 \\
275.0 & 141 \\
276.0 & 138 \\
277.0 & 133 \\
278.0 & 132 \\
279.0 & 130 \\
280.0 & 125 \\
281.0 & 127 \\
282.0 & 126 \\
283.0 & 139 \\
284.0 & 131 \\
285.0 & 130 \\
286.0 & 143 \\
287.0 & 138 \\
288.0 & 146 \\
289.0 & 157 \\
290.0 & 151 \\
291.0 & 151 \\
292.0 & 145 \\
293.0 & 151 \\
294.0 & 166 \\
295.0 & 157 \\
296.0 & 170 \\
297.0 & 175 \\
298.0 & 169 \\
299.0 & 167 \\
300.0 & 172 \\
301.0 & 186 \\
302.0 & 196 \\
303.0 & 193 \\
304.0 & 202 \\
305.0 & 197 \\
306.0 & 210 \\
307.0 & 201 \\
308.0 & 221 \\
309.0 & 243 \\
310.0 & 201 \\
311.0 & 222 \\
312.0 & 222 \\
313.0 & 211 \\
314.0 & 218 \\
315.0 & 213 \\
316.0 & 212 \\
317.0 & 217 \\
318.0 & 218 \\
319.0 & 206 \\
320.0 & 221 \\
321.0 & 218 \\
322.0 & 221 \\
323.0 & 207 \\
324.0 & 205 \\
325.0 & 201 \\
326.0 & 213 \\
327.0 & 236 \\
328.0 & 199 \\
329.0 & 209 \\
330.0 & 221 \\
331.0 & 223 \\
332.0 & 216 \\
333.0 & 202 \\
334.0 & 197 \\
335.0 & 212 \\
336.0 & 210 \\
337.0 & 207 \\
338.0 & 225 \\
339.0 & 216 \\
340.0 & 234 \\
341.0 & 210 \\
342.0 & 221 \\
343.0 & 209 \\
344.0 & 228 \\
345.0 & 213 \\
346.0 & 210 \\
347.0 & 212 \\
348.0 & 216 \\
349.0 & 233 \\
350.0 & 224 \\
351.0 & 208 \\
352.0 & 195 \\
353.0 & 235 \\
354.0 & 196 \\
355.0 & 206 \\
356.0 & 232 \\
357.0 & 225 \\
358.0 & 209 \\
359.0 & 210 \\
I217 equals 5.9 ch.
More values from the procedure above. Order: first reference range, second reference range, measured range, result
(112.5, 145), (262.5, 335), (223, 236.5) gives 3.72 ch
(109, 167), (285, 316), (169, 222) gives 2.31 ch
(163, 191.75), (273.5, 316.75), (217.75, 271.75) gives 9.00 ch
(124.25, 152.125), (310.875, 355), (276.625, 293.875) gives 5.83 ch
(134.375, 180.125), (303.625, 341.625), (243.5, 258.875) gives 2.12 ch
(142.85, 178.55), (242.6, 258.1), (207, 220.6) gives 2.97 ch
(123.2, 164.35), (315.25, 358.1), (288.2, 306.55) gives 3.31 ch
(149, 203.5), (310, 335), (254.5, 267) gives 2.60 ch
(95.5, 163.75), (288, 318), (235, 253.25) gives 1.94 ch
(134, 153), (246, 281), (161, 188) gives -2.51 ch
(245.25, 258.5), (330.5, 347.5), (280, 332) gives 3.52 ch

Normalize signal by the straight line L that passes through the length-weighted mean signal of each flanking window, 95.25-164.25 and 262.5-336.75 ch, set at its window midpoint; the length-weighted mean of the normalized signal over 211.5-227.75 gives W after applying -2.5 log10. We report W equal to 0.357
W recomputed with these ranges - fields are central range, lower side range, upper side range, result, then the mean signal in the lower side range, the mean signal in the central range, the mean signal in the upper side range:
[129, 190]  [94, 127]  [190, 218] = -0.098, 195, 199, 171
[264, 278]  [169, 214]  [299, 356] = 0.384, 191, 143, 212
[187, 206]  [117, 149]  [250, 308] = -0.063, 199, 193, 159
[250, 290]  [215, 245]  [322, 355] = 0.110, 142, 151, 214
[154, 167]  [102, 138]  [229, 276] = -0.028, 197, 190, 159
